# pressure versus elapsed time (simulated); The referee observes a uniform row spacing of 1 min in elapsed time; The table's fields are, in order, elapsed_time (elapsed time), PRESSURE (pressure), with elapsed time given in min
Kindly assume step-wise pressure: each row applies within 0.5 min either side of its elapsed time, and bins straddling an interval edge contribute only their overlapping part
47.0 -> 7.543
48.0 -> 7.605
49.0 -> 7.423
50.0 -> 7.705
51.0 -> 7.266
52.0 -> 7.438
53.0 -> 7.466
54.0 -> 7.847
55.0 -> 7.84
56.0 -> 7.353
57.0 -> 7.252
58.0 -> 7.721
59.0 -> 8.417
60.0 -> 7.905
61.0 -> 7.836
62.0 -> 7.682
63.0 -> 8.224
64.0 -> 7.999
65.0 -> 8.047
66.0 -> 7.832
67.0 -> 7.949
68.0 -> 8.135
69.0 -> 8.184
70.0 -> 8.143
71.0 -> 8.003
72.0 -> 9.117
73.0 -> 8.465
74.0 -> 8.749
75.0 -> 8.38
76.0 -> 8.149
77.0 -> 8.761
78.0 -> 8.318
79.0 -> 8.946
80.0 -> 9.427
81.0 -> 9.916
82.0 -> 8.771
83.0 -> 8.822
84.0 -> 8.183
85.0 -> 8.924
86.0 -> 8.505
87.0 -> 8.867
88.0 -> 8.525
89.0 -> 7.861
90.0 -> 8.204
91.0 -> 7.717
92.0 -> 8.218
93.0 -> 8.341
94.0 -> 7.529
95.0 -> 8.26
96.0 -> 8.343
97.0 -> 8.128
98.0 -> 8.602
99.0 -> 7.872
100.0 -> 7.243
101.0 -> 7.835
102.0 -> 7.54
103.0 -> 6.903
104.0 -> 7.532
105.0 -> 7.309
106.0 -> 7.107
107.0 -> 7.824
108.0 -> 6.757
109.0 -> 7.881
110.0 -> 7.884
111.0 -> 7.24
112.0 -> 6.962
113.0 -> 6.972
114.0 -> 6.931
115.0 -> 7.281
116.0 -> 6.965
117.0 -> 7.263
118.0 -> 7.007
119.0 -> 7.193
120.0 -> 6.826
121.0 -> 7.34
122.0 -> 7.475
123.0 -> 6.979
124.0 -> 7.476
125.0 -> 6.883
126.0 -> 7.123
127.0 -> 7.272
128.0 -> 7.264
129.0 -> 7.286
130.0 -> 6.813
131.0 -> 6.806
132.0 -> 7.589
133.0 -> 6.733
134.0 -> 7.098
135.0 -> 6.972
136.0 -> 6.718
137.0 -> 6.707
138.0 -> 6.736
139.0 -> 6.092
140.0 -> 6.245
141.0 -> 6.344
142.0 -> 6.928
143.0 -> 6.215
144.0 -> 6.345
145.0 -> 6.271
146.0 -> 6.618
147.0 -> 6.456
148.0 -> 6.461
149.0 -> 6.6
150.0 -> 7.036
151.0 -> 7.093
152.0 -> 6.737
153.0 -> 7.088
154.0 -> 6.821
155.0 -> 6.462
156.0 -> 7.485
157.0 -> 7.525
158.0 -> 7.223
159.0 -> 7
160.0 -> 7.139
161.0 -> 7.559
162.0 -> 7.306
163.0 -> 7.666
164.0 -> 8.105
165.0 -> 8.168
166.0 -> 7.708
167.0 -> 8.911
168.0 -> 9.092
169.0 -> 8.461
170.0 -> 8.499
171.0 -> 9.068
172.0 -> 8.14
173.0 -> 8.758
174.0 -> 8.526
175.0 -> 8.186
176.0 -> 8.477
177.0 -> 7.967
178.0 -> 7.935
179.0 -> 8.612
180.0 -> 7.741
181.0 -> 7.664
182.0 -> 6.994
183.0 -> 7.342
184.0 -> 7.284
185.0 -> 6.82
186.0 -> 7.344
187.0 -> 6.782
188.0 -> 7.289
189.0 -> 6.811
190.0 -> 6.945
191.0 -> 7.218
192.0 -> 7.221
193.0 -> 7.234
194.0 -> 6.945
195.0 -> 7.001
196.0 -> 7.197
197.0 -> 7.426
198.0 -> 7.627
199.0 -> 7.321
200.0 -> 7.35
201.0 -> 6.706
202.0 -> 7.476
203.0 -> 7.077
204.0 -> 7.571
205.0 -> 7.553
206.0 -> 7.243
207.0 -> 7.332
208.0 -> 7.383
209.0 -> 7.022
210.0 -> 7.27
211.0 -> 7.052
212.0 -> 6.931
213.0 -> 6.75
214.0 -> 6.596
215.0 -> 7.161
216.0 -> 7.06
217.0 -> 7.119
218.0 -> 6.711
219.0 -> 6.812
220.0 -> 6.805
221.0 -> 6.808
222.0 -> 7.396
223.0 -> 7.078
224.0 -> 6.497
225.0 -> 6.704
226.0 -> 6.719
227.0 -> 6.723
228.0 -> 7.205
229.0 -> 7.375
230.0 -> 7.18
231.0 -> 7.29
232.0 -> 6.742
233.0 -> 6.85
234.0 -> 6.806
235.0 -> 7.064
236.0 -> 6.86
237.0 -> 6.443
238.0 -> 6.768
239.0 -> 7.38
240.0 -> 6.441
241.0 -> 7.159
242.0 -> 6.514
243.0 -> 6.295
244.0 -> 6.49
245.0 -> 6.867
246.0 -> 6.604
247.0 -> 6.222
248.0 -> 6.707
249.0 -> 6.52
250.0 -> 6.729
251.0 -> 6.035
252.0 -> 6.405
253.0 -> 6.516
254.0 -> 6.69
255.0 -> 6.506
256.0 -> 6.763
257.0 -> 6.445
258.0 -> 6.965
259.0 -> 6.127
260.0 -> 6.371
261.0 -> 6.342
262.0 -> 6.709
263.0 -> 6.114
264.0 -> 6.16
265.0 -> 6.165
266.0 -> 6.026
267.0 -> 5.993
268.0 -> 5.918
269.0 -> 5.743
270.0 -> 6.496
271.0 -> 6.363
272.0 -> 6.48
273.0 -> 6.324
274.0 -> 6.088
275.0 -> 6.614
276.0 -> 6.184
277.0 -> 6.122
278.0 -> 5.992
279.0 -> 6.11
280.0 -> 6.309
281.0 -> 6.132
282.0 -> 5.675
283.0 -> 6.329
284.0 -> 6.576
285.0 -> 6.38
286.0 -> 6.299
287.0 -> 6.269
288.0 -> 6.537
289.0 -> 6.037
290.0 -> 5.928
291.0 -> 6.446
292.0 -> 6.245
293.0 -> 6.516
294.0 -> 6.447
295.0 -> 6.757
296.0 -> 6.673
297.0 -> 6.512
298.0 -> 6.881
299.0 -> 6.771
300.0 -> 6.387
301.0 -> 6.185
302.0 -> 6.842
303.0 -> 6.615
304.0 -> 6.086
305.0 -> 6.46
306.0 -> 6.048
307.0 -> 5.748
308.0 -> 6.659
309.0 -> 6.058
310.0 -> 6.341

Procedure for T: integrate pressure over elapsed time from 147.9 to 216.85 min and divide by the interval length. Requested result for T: 7.45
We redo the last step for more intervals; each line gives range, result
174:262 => 7.02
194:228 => 7.08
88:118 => 7.61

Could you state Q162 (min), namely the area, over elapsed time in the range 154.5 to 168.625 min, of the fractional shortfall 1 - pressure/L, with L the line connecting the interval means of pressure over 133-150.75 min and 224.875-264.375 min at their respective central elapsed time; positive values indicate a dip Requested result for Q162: -2.3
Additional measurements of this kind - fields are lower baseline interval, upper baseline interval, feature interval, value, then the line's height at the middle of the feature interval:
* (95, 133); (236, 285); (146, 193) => -3.8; 6.99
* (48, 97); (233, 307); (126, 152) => 2.9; 7.59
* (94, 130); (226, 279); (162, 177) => -2.8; 7.04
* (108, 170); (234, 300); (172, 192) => -2.1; 6.9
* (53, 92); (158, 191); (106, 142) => 4.4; 8.04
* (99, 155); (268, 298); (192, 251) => -3.4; 6.58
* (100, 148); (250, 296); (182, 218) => -2.6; 6.66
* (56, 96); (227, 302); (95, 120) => 1.7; 8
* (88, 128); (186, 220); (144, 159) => 1.0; 7.33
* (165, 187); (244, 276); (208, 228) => 0.8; 7.22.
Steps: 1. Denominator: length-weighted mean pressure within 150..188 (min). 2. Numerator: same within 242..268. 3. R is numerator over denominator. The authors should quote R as 0.8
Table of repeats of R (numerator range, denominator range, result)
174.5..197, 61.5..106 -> 0.90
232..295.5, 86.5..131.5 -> 0.86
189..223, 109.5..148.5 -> 1.03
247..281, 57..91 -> 0.76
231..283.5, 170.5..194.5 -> 0.84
